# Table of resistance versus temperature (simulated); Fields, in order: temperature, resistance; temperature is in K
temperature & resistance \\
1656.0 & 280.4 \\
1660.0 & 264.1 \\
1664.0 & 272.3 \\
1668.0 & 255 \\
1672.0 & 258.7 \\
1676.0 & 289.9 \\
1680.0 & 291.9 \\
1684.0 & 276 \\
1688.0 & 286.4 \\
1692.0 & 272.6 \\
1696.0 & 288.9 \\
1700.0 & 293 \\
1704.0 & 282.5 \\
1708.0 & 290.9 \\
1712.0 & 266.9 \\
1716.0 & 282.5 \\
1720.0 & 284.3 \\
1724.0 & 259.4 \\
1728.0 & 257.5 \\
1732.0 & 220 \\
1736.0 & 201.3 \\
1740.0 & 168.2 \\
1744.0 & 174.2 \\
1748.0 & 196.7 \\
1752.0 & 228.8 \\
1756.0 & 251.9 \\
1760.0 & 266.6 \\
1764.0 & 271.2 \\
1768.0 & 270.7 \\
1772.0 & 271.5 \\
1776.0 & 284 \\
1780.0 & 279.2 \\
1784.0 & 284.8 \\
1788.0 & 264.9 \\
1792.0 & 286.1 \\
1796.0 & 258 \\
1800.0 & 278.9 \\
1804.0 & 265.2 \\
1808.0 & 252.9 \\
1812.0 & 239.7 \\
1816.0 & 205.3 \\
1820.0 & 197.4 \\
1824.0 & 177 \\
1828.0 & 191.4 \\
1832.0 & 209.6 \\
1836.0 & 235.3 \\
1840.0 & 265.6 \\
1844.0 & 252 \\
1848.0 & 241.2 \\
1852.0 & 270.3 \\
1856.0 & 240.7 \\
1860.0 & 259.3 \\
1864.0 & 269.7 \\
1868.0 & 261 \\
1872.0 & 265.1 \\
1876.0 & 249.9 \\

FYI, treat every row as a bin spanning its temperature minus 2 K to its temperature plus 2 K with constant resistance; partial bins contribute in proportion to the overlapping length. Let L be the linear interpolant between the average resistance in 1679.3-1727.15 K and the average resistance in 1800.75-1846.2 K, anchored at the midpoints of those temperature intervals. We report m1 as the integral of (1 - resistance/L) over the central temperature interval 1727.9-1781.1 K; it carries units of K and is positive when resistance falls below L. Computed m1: 4.1 K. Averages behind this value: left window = 280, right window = 228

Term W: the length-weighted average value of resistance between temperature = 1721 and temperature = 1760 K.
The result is 222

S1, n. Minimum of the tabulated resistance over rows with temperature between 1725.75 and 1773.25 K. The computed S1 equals 168.2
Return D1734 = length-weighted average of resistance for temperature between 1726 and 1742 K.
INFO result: 212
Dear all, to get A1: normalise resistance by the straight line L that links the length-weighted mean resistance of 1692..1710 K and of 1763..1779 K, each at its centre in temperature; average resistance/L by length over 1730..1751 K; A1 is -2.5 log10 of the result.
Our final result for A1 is 0.40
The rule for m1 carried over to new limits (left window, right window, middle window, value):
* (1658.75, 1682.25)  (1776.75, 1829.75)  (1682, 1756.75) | 3.2 K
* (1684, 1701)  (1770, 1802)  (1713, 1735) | 1.8 K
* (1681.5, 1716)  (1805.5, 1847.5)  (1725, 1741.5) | 3.1 K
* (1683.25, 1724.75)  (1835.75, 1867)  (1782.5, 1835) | 4.9 K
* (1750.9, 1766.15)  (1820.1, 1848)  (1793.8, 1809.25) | -1.8 K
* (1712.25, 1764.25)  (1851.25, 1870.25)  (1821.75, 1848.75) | 3.3 K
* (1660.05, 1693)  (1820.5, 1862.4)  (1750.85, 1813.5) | -4.7 K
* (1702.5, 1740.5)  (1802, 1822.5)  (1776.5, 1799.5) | -3.7 K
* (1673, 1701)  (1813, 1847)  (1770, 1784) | -2.1 K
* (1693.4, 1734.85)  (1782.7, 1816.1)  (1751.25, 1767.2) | 0.5 K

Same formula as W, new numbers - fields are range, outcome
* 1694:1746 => 252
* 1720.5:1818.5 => 248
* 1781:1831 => 242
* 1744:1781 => 253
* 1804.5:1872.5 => 237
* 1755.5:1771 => 267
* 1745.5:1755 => 215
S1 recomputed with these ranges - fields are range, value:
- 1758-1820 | 197.4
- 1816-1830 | 177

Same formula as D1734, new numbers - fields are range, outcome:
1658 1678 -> 268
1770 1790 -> 277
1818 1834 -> 194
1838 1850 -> 253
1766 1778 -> 275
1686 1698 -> 283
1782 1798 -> 273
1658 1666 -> 268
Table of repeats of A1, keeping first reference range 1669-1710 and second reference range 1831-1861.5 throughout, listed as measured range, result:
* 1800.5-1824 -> 0.112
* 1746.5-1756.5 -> 0.200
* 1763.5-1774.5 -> -0.028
